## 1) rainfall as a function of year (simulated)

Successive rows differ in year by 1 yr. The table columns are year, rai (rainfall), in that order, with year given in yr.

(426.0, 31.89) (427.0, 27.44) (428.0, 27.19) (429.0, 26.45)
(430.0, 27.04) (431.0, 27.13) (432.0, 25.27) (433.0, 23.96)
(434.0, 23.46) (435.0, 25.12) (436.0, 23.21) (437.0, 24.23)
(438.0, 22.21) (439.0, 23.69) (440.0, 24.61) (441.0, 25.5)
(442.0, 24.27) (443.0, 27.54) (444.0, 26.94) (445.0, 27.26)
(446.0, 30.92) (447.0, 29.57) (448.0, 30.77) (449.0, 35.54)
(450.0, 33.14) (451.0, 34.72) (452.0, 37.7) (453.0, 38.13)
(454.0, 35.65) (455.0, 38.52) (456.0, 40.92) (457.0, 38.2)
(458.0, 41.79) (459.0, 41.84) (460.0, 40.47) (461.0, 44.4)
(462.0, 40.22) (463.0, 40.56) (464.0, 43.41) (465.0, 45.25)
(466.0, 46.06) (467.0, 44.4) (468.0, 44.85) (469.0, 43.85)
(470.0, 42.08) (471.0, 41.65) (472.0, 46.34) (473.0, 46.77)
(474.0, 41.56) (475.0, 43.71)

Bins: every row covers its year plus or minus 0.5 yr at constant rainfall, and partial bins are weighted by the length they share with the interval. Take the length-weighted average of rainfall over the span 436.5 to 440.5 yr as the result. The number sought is 23.7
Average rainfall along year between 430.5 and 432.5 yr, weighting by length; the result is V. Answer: 26.2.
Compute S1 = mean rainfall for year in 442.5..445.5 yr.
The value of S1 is 27.2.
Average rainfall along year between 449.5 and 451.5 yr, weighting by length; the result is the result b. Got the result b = 33.9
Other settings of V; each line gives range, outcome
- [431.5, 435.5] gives 24.5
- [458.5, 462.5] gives 41.7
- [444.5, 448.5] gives 29.6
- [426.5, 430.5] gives 27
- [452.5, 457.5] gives 38.3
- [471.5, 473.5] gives 46.6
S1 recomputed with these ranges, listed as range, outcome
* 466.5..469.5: 44.4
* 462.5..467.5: 43.9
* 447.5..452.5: 34.4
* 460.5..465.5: 42.8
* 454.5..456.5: 39.7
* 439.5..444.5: 25.8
